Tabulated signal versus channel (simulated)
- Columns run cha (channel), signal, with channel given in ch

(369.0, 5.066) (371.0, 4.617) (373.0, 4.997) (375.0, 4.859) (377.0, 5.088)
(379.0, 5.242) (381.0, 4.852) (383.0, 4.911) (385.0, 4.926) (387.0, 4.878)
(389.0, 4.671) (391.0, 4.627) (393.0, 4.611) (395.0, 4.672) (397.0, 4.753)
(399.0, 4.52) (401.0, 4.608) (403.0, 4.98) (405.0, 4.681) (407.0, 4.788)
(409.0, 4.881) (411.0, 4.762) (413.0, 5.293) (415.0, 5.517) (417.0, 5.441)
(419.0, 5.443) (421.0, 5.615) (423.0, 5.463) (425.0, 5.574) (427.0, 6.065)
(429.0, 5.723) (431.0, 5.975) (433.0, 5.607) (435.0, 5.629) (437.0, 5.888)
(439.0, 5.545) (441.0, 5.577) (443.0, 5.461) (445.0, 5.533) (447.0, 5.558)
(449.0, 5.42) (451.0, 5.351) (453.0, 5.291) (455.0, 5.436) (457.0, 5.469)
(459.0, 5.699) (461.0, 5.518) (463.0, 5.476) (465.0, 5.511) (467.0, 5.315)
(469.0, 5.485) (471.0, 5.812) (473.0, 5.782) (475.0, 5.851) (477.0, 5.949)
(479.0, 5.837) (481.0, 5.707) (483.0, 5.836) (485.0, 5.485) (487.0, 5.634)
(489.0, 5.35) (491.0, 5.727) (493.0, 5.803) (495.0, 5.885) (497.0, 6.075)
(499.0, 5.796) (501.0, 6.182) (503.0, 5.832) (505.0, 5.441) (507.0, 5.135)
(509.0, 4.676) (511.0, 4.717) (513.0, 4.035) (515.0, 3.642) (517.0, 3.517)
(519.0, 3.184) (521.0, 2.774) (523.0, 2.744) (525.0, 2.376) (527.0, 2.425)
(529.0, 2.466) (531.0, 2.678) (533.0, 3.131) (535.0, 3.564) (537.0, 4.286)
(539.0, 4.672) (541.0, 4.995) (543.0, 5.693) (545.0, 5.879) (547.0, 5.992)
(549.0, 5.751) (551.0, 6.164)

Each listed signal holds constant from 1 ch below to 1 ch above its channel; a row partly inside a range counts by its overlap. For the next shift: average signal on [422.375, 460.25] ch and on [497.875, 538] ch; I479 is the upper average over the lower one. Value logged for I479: 0.70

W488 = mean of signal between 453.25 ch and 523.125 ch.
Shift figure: 5.24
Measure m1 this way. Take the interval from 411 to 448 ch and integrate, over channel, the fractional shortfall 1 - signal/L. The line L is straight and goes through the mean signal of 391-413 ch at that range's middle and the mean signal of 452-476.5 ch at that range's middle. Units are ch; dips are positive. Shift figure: -3.5 ch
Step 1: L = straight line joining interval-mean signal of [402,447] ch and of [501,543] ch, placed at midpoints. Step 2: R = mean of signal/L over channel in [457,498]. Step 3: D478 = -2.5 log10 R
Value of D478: -0.23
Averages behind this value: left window 5.43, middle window 5.68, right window 3.92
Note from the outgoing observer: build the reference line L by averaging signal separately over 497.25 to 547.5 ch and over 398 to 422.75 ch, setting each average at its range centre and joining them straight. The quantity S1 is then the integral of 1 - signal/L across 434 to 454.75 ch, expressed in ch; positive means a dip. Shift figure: -3.07 ch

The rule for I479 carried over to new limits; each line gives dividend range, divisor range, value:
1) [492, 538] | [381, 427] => 0.84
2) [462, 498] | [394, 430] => 1.10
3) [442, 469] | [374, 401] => 1.14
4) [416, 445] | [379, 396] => 1.18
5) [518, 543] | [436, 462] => 0.61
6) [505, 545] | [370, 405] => 0.79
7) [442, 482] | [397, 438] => 1.05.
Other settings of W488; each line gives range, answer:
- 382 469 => 5.27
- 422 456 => 5.59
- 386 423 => 4.94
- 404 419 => 5.08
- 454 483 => 5.64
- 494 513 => 5.45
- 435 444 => 5.62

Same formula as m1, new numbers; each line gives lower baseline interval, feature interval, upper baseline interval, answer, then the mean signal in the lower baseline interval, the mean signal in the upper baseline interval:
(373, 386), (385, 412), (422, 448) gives 2.5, 4.98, 5.66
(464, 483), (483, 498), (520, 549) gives -1.5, 5.7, 3.9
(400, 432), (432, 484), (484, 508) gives -0.8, 5.3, 5.7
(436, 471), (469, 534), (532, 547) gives 4.4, 5.51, 4.7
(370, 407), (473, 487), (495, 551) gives -3.8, 4.8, 4.42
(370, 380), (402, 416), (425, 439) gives 1.2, 4.96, 5.78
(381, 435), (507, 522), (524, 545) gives 0.3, 5.12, 3.74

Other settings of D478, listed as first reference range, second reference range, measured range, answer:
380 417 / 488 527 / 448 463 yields -0.16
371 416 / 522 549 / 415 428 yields -0.19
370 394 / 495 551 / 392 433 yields -0.09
